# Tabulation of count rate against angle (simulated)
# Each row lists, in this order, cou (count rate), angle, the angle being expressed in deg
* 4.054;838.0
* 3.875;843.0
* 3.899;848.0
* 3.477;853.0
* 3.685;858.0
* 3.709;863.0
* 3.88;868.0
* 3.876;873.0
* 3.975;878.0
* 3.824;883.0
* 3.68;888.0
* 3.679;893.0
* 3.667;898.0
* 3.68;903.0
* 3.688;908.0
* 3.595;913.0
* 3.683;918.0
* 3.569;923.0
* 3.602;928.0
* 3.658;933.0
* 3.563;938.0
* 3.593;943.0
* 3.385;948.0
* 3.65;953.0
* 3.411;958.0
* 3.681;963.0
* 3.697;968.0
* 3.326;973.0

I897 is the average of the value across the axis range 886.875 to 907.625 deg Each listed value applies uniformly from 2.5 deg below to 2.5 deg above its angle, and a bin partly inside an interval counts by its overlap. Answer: 3.68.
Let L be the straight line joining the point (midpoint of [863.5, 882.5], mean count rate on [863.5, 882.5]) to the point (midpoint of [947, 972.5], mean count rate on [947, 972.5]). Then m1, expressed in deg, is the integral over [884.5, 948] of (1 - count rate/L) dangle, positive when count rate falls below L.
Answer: 1.5 deg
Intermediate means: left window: 3.88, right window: 3.56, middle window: 3.63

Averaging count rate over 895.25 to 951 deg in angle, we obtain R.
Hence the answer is 3.61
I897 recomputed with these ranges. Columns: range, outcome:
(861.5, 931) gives 3.72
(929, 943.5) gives 3.61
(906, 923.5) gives 3.64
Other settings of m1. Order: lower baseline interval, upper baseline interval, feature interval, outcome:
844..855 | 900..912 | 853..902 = -0.8 deg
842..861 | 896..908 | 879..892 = -0.3 deg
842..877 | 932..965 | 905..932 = 0.0 deg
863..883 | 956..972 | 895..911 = 0.4 deg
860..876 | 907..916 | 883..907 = 0.1 deg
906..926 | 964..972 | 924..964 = 0.7 deg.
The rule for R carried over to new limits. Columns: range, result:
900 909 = 3.68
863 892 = 3.83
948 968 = 3.57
